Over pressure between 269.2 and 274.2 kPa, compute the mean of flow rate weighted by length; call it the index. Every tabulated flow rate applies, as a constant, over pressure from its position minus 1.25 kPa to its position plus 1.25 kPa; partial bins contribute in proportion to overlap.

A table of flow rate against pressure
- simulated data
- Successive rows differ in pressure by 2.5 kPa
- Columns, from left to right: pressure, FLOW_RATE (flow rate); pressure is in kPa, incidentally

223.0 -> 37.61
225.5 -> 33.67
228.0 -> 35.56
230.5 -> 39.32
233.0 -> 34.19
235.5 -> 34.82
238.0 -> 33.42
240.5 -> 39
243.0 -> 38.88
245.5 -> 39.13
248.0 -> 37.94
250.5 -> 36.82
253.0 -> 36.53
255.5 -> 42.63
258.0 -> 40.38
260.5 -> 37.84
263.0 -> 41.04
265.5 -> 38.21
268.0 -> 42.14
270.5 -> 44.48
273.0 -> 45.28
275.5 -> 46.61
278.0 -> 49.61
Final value 44.8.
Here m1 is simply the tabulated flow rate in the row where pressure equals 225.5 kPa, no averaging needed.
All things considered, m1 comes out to 33.67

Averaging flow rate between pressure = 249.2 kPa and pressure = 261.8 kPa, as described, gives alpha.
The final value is 38.8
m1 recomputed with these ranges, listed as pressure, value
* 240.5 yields 39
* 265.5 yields 38.21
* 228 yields 35.56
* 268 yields 42.14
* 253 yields 36.53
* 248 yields 37.94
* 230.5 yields 39.32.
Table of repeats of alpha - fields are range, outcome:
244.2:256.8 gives 38.6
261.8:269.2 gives 40.4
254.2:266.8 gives 40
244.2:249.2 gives 38.5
